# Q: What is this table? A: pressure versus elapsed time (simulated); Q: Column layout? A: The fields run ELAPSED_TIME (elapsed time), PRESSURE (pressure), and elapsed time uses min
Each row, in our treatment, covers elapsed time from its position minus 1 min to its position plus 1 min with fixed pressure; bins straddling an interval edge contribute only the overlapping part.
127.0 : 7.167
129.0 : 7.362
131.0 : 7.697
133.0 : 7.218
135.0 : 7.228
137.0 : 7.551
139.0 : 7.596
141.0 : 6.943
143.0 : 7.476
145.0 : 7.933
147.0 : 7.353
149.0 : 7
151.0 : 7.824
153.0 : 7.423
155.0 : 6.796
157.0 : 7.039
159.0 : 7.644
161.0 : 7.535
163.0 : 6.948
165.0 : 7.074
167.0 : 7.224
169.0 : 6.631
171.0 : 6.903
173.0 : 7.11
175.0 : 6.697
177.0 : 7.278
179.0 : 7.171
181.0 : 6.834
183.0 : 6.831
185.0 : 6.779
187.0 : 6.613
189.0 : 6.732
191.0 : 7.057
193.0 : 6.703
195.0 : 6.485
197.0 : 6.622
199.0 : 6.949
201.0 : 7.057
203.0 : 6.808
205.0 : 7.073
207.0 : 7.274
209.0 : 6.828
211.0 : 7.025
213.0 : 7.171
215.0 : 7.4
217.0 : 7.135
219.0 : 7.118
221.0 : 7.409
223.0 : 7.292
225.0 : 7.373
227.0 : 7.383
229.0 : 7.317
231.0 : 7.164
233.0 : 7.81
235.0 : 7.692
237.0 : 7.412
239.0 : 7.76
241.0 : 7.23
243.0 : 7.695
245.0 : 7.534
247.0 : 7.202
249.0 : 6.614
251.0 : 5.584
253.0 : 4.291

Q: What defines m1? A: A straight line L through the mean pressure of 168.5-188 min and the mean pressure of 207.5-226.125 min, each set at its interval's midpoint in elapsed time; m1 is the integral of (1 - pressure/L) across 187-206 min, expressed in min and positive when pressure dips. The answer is 0.6 min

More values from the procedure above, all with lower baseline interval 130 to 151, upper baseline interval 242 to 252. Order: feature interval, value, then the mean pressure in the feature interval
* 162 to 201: 1.9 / 6.88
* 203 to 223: -0.2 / 7.15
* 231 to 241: -0.9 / 7.57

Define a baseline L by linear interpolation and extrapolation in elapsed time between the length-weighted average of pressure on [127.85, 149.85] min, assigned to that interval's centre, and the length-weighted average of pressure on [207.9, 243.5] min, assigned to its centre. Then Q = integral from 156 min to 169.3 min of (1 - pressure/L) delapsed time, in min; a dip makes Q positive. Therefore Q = 0.4 min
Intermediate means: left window 7.4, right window 7.34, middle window 7.18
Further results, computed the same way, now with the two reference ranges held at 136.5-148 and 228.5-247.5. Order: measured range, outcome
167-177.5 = 0.76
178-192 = 1.16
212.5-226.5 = 0.39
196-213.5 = 1.20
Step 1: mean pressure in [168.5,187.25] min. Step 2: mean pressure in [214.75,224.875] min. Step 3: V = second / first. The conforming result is 1.05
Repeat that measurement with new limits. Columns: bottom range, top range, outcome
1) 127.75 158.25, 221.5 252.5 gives 0.98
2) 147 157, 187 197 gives 0.93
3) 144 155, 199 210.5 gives 0.94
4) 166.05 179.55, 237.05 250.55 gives 1.04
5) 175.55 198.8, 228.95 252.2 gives 1.06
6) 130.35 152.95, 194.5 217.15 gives 0.94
